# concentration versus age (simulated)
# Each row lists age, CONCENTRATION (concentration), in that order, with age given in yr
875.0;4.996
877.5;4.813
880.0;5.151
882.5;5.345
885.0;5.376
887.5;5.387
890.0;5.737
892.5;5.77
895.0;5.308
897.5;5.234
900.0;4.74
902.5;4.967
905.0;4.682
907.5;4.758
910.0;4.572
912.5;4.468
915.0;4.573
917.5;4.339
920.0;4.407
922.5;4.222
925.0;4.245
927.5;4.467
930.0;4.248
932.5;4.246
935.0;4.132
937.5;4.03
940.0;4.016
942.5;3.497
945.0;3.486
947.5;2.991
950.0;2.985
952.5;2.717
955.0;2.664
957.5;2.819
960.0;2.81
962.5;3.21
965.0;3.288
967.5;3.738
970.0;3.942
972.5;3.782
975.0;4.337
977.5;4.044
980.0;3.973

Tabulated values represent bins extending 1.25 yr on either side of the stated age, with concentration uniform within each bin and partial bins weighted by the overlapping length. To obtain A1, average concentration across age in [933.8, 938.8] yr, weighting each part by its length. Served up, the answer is 4.08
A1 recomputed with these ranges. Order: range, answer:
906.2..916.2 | 4.59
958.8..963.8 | 3.01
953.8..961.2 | 2.76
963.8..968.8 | 3.52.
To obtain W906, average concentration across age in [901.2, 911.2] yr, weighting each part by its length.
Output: 4.75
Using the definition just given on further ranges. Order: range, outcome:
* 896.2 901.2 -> 4.99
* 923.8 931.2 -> 4.32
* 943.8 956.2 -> 2.97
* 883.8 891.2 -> 5.5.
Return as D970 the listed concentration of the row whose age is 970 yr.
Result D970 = 3.942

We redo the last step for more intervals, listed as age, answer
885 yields 5.376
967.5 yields 3.738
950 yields 2.985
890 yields 5.737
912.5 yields 4.468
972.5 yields 3.782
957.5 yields 2.819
